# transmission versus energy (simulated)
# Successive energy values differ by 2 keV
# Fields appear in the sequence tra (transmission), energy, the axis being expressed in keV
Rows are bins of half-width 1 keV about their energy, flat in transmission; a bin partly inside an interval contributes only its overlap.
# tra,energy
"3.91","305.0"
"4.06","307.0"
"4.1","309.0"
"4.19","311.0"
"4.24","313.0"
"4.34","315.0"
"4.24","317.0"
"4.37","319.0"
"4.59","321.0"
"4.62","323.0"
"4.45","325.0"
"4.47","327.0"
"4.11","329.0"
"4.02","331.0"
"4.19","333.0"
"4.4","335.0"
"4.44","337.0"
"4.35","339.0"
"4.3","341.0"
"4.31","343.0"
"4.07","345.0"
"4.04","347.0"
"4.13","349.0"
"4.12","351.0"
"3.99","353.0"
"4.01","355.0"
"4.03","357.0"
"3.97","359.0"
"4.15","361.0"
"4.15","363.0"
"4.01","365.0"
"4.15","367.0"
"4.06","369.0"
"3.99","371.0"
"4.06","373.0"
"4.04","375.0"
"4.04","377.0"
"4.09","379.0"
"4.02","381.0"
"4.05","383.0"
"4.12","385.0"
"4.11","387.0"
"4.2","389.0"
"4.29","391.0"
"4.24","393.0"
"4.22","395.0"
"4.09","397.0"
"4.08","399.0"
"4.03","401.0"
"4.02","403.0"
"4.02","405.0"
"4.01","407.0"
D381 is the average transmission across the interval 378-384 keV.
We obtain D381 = 4.05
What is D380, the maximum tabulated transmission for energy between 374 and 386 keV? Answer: 4.12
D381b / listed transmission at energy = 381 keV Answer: 4.02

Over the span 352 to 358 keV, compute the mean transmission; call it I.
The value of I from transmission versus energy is 4.01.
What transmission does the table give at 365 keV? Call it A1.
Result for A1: 4.01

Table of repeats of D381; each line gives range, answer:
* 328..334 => 4.11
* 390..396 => 4.25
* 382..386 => 4.08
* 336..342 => 4.36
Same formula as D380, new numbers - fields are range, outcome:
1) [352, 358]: 4.03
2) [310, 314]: 4.24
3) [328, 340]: 4.44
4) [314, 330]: 4.62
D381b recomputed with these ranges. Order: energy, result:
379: 4.09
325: 4.45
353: 3.99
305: 3.91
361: 4.15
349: 4.13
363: 4.15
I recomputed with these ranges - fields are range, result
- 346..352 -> 4.1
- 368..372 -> 4.03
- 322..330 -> 4.41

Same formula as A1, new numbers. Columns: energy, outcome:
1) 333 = 4.19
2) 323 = 4.62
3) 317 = 4.24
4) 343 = 4.31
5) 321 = 4.59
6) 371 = 3.99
